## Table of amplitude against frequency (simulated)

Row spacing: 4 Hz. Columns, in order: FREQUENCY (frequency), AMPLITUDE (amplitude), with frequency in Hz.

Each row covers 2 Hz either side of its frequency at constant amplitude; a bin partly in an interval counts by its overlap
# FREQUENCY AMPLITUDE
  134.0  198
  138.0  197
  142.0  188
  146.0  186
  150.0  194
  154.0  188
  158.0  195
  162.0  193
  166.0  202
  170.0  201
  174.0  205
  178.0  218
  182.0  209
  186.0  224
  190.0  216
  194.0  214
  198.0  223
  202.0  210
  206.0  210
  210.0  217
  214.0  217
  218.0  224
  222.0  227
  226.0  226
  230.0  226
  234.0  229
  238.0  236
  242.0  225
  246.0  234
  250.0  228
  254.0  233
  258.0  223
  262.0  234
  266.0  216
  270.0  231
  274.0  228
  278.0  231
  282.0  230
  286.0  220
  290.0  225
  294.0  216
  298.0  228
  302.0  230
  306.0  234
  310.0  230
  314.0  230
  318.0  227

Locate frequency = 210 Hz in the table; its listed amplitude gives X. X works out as 217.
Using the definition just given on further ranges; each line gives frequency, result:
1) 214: 217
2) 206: 210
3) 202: 210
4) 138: 197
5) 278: 231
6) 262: 234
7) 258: 223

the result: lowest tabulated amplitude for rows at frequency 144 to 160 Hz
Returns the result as 186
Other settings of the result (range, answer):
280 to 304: 216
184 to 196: 214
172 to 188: 205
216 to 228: 224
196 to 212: 210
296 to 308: 228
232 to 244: 225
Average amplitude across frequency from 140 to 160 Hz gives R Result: 190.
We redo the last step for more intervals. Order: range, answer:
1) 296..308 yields 231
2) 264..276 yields 225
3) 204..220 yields 217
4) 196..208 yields 214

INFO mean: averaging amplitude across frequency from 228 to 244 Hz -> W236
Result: 229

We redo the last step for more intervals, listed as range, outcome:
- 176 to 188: 217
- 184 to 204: 217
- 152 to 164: 192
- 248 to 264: 230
